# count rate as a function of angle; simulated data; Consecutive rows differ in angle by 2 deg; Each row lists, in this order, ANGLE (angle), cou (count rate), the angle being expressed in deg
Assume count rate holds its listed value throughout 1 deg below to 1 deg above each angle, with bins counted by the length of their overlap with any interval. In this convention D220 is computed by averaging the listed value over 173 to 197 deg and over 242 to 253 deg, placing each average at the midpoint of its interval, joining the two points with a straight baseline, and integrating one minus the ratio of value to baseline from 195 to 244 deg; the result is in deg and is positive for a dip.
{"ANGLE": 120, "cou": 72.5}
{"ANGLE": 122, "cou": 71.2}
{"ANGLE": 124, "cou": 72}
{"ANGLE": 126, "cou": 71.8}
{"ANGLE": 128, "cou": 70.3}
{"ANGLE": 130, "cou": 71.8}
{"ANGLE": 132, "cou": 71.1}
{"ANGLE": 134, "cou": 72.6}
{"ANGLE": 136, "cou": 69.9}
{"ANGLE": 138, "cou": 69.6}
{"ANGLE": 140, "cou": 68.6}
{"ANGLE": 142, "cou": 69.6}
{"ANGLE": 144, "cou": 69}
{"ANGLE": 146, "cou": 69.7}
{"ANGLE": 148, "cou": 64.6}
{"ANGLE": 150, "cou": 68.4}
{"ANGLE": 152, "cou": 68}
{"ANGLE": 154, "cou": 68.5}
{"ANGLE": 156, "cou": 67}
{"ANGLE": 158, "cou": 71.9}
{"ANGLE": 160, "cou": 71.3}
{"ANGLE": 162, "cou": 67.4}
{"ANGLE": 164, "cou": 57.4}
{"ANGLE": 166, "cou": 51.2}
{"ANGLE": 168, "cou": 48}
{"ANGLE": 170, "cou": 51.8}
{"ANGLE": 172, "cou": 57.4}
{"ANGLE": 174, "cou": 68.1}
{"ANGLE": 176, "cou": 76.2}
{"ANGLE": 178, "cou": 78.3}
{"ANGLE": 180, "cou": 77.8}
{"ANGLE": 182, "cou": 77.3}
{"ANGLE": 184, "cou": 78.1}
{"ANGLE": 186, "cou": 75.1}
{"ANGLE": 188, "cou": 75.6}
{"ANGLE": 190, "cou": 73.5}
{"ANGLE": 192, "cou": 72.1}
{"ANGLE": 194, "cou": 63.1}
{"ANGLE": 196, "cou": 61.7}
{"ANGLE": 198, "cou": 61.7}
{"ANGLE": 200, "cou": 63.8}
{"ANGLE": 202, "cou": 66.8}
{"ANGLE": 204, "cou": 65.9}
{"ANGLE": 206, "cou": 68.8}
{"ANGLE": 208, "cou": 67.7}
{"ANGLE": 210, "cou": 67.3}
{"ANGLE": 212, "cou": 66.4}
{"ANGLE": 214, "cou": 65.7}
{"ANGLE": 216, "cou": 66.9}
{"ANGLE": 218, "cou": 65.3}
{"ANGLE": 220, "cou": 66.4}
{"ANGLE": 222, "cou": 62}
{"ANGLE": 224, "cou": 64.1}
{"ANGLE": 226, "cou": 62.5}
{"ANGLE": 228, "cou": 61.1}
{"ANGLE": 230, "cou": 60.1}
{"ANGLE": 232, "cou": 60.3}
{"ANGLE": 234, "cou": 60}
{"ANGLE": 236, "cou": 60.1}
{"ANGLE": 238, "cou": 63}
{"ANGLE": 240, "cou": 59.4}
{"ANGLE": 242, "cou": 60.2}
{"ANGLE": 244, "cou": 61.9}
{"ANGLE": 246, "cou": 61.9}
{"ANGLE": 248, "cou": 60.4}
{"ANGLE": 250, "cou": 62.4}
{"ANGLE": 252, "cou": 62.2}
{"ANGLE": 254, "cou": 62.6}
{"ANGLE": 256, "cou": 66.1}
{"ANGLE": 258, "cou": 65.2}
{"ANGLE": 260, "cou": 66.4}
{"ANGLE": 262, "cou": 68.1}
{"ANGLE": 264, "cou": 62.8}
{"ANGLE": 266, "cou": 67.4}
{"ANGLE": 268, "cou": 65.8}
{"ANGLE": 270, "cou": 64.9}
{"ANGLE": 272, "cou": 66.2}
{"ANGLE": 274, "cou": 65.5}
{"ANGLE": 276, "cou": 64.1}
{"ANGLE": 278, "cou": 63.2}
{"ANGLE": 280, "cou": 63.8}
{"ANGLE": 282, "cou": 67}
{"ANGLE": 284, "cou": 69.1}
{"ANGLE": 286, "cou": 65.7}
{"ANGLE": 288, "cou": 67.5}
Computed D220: 2.29 deg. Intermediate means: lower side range 73.1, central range 63.6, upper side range 61.6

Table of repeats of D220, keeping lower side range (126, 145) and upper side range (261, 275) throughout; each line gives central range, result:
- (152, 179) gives 1.95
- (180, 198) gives -0.86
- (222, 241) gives 1.66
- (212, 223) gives 0.36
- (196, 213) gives 0.55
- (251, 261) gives 0.26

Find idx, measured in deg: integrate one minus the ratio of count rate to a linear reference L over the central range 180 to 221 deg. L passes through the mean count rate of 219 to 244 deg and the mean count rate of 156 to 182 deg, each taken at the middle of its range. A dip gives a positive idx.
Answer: -3.4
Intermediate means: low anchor 65.3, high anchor 61.6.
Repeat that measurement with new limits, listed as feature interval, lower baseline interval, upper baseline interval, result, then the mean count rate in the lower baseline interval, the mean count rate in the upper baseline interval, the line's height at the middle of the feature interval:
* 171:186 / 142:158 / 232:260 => -1.59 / 68.2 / 62.1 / 66.4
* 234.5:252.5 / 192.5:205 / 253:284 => 1.04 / 64.2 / 65.4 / 65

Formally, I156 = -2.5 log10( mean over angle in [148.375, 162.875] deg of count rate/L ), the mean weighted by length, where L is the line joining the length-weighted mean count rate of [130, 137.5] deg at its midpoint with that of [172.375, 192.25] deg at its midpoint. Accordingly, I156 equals 0.06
